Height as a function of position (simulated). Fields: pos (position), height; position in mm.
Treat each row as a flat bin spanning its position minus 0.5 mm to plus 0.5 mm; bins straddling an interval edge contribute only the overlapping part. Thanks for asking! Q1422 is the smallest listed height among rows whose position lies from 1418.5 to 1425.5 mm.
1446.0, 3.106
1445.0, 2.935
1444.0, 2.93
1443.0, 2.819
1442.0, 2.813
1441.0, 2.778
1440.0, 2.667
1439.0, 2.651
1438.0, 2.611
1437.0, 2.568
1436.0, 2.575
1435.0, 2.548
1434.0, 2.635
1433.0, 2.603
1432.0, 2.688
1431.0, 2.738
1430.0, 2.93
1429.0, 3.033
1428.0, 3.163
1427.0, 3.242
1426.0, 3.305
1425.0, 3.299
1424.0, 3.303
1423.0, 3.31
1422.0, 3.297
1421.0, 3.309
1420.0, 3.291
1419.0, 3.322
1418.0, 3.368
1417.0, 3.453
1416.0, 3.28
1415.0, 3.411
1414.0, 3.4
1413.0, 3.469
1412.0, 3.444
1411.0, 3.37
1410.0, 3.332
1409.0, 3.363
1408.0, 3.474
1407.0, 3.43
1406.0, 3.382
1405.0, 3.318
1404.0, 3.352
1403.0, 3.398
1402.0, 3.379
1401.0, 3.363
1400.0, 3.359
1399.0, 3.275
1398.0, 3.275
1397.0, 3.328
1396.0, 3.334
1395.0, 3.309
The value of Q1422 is 3.291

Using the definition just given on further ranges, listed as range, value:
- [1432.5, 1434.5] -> 2.603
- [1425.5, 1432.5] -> 2.688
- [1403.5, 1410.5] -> 3.318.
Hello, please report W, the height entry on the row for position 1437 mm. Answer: 2.568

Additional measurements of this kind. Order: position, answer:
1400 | 3.359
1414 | 3.4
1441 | 2.778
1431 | 2.738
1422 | 3.297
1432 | 2.688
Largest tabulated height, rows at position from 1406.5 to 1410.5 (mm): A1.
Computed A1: 3.474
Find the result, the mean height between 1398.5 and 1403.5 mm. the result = 3.35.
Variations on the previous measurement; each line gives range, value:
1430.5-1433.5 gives 2.68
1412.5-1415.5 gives 3.43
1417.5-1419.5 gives 3.34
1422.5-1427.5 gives 3.29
